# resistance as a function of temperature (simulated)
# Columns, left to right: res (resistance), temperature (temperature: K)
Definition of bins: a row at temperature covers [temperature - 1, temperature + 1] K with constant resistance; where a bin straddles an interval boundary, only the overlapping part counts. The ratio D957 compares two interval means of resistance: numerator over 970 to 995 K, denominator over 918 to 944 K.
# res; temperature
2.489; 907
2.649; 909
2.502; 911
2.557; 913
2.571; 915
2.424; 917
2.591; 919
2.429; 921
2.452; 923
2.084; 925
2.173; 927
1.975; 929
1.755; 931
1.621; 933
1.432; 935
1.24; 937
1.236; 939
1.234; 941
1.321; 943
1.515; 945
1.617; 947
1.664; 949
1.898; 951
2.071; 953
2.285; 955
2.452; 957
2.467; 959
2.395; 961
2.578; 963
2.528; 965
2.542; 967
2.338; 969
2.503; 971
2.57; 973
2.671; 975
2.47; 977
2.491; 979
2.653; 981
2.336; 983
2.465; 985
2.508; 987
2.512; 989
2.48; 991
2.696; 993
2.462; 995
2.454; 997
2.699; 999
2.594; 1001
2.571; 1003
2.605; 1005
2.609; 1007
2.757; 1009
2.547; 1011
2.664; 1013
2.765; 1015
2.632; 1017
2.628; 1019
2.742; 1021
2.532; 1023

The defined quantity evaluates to 1.4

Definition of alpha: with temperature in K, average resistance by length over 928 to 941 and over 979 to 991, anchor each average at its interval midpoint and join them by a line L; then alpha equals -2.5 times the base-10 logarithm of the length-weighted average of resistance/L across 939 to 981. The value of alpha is -0.07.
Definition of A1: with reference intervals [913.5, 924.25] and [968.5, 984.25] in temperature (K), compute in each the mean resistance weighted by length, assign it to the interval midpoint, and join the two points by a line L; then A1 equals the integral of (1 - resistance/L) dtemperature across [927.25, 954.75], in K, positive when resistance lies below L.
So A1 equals 9.7 K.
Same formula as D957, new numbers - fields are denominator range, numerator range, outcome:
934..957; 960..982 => 1.55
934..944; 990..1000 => 1.98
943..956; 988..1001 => 1.42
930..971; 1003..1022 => 1.38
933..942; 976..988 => 1.88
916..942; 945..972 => 1.18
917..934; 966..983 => 1.17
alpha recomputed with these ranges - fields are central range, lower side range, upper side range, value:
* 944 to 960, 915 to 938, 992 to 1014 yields 0.12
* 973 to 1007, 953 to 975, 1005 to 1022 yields 0.01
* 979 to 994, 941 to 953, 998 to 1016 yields -0.10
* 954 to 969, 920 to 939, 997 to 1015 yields -0.12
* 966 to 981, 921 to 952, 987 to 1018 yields -0.14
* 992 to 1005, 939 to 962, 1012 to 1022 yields -0.05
